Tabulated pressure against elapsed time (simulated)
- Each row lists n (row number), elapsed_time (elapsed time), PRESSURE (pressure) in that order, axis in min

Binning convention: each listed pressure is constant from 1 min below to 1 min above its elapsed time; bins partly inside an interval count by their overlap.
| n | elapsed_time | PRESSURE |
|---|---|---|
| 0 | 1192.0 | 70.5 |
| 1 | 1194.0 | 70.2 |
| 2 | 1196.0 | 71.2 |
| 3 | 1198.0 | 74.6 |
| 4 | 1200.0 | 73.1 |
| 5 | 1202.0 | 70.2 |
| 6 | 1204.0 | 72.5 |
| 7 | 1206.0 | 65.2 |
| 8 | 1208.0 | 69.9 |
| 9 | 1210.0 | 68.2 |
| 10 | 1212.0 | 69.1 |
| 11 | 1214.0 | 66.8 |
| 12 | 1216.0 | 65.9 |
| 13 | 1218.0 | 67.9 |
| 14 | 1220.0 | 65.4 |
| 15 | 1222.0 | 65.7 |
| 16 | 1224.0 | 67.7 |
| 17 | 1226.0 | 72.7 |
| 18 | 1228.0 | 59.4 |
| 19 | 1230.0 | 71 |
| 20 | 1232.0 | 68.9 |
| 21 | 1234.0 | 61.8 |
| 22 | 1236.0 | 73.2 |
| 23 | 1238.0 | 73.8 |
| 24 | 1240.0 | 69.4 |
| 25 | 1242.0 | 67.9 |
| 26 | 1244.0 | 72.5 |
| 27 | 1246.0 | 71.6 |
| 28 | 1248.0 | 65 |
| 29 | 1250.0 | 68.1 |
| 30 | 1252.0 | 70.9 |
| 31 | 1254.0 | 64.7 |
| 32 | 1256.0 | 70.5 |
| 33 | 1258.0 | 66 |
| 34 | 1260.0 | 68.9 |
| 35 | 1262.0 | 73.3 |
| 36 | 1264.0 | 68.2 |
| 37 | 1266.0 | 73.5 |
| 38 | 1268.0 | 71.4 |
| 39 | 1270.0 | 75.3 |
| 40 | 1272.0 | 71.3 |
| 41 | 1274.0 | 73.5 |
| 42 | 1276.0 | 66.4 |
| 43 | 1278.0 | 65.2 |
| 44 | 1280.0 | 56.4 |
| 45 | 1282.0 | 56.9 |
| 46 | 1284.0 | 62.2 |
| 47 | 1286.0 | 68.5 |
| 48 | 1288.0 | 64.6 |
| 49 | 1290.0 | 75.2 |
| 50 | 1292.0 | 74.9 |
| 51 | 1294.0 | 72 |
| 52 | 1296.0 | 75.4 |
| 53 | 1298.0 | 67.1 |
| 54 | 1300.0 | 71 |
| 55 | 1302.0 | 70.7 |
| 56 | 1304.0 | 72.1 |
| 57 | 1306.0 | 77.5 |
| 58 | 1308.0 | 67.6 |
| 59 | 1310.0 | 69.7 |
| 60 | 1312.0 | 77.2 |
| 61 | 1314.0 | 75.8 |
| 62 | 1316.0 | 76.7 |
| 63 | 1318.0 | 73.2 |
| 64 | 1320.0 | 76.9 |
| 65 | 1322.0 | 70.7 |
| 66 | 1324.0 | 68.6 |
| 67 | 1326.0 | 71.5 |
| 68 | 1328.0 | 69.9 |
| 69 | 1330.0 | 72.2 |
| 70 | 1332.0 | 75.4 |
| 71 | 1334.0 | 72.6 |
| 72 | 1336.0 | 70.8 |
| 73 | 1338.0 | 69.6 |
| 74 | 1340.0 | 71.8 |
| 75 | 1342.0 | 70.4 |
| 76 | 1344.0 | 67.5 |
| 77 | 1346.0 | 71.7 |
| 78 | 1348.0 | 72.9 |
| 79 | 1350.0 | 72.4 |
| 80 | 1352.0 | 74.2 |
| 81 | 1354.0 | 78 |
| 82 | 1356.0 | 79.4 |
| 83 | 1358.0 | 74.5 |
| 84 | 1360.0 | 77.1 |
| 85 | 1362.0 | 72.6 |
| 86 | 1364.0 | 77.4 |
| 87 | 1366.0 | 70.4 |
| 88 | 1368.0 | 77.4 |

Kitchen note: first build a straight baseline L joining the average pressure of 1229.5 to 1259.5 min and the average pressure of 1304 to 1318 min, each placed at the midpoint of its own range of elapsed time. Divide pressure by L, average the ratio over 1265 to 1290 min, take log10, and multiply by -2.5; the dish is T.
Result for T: 0.06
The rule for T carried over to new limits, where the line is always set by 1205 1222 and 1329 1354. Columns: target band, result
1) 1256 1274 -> -0.03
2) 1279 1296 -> 0.05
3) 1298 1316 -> -0.03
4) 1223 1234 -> 0.01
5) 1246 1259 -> 0.01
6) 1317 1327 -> -0.01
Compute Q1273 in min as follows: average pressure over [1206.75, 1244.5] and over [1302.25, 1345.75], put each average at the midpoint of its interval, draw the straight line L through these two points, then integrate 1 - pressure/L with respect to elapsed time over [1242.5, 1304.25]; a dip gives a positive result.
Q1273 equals 0.93 min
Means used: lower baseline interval 68.2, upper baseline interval 72.2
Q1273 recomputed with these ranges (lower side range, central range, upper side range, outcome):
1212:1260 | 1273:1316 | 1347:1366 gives 1.1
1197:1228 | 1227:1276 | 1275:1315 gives -0.4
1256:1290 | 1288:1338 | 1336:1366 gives -1.3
